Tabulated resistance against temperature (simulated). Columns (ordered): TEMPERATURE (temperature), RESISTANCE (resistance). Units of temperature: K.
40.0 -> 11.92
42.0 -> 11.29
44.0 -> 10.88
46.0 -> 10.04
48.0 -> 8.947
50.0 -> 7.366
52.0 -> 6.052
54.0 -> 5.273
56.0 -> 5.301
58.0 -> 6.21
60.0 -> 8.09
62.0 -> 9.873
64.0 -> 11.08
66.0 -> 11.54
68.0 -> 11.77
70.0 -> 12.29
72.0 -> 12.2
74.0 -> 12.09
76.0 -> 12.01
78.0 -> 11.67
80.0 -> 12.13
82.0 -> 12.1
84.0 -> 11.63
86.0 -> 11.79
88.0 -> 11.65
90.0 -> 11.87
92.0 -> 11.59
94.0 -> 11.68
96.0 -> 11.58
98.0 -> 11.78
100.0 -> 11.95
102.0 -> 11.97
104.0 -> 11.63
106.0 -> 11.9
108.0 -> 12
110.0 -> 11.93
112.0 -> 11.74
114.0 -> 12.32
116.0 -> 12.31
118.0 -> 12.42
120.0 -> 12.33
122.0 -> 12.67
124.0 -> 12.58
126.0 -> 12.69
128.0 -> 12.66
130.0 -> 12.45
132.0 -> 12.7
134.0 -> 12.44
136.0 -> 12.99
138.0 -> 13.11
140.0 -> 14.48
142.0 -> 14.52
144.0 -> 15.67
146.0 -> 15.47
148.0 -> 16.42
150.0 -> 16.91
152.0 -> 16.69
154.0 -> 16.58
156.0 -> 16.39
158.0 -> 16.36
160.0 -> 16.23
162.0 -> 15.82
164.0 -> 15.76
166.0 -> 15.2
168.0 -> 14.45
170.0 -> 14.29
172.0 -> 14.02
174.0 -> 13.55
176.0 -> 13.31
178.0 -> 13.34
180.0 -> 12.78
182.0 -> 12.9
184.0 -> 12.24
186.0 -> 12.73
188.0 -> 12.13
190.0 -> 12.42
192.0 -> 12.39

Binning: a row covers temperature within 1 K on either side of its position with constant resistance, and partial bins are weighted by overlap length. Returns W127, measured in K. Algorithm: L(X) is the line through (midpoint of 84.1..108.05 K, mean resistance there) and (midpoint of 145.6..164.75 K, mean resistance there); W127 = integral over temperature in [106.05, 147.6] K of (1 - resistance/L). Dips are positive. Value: 3.3 K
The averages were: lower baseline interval 11.8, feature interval 13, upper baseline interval 16.3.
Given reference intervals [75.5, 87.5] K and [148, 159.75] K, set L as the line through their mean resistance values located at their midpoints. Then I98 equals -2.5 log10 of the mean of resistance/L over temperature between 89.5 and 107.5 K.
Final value 0.10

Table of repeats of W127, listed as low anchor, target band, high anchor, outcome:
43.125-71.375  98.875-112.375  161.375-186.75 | -1.1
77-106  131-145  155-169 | 0.7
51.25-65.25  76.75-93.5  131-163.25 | -3.4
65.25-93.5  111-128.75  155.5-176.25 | 1.3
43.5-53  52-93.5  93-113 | -1.8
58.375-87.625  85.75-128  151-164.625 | 4.0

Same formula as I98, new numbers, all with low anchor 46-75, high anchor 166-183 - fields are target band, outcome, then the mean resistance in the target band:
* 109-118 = -0.08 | 12.1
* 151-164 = -0.25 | 16.3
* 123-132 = -0.07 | 12.6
